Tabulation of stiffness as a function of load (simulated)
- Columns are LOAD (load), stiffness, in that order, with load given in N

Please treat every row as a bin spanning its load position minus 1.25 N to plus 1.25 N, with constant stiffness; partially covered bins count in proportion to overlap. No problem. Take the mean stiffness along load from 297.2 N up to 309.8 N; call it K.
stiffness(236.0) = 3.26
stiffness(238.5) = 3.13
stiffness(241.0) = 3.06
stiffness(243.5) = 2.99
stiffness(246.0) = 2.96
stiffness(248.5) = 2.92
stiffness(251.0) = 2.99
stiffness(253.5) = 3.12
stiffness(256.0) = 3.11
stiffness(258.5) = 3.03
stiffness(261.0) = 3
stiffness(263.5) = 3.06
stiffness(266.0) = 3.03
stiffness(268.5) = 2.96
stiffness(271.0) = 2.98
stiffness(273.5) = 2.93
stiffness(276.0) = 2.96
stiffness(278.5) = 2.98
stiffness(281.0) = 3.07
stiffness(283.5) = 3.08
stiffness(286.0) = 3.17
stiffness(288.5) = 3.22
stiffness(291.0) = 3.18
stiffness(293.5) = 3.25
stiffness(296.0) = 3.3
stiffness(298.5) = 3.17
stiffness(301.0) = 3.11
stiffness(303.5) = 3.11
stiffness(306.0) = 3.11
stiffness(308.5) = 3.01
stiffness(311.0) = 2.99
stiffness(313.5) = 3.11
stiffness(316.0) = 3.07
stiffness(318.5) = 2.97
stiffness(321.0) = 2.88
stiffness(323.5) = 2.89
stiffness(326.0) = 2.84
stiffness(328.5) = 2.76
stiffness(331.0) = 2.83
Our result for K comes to 3.1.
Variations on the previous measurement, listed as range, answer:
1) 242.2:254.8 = 3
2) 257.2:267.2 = 3.03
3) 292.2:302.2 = 3.21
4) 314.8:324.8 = 2.95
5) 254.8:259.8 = 3.07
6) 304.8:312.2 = 3.04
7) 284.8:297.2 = 3.22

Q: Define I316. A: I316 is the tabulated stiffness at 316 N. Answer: 3.07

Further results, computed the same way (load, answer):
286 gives 3.17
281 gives 3.07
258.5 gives 3.03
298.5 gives 3.17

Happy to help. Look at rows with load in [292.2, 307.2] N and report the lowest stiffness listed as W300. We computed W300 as 3.11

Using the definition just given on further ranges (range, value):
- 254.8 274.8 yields 2.93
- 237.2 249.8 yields 2.92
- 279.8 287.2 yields 3.07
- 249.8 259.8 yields 2.99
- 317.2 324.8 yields 2.88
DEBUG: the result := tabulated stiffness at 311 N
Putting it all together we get 2.99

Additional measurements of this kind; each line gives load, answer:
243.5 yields 2.99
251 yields 2.99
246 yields 2.96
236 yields 3.26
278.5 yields 2.98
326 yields 2.84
